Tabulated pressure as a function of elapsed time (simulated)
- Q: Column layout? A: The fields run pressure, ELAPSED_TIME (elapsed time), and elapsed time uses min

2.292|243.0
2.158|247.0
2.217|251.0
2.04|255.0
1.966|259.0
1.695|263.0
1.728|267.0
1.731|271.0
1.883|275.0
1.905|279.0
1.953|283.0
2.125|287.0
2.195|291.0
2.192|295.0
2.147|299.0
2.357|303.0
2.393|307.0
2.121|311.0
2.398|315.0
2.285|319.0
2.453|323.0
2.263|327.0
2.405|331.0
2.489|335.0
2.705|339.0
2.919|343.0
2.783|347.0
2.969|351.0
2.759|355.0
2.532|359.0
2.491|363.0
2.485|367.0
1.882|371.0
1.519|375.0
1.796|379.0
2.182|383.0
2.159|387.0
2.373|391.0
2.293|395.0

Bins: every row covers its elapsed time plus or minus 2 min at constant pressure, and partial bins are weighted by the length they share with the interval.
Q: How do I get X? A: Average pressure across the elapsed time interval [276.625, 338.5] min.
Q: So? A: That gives 2.25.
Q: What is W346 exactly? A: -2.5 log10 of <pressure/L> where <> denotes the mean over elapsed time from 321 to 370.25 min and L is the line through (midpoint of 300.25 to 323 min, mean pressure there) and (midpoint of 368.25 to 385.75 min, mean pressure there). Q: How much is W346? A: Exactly -0.23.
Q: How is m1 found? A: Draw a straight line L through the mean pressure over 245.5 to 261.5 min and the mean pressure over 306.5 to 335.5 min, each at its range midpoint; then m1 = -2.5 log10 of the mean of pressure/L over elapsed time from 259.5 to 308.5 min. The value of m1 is 0.09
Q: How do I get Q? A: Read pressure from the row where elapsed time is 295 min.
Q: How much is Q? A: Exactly 2.192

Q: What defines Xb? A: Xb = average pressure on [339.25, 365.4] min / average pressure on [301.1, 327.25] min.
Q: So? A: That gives 1.2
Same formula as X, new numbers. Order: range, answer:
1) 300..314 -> 2.29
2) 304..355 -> 2.52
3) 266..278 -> 1.8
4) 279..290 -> 2.03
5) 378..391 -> 2.12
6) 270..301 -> 2.03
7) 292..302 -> 2.19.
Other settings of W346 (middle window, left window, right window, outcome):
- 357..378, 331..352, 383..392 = 0.14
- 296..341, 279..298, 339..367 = 0.01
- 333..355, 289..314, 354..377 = -0.23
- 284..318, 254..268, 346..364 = -0.01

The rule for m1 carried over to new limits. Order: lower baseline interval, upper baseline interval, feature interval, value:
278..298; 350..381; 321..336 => -0.10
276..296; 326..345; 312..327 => 0.03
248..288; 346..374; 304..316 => -0.05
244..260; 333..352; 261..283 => 0.25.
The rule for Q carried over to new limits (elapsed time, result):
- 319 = 2.285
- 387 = 2.159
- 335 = 2.489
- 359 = 2.532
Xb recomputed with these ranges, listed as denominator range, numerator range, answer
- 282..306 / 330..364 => 1.23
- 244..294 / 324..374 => 1.28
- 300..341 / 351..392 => 0.95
